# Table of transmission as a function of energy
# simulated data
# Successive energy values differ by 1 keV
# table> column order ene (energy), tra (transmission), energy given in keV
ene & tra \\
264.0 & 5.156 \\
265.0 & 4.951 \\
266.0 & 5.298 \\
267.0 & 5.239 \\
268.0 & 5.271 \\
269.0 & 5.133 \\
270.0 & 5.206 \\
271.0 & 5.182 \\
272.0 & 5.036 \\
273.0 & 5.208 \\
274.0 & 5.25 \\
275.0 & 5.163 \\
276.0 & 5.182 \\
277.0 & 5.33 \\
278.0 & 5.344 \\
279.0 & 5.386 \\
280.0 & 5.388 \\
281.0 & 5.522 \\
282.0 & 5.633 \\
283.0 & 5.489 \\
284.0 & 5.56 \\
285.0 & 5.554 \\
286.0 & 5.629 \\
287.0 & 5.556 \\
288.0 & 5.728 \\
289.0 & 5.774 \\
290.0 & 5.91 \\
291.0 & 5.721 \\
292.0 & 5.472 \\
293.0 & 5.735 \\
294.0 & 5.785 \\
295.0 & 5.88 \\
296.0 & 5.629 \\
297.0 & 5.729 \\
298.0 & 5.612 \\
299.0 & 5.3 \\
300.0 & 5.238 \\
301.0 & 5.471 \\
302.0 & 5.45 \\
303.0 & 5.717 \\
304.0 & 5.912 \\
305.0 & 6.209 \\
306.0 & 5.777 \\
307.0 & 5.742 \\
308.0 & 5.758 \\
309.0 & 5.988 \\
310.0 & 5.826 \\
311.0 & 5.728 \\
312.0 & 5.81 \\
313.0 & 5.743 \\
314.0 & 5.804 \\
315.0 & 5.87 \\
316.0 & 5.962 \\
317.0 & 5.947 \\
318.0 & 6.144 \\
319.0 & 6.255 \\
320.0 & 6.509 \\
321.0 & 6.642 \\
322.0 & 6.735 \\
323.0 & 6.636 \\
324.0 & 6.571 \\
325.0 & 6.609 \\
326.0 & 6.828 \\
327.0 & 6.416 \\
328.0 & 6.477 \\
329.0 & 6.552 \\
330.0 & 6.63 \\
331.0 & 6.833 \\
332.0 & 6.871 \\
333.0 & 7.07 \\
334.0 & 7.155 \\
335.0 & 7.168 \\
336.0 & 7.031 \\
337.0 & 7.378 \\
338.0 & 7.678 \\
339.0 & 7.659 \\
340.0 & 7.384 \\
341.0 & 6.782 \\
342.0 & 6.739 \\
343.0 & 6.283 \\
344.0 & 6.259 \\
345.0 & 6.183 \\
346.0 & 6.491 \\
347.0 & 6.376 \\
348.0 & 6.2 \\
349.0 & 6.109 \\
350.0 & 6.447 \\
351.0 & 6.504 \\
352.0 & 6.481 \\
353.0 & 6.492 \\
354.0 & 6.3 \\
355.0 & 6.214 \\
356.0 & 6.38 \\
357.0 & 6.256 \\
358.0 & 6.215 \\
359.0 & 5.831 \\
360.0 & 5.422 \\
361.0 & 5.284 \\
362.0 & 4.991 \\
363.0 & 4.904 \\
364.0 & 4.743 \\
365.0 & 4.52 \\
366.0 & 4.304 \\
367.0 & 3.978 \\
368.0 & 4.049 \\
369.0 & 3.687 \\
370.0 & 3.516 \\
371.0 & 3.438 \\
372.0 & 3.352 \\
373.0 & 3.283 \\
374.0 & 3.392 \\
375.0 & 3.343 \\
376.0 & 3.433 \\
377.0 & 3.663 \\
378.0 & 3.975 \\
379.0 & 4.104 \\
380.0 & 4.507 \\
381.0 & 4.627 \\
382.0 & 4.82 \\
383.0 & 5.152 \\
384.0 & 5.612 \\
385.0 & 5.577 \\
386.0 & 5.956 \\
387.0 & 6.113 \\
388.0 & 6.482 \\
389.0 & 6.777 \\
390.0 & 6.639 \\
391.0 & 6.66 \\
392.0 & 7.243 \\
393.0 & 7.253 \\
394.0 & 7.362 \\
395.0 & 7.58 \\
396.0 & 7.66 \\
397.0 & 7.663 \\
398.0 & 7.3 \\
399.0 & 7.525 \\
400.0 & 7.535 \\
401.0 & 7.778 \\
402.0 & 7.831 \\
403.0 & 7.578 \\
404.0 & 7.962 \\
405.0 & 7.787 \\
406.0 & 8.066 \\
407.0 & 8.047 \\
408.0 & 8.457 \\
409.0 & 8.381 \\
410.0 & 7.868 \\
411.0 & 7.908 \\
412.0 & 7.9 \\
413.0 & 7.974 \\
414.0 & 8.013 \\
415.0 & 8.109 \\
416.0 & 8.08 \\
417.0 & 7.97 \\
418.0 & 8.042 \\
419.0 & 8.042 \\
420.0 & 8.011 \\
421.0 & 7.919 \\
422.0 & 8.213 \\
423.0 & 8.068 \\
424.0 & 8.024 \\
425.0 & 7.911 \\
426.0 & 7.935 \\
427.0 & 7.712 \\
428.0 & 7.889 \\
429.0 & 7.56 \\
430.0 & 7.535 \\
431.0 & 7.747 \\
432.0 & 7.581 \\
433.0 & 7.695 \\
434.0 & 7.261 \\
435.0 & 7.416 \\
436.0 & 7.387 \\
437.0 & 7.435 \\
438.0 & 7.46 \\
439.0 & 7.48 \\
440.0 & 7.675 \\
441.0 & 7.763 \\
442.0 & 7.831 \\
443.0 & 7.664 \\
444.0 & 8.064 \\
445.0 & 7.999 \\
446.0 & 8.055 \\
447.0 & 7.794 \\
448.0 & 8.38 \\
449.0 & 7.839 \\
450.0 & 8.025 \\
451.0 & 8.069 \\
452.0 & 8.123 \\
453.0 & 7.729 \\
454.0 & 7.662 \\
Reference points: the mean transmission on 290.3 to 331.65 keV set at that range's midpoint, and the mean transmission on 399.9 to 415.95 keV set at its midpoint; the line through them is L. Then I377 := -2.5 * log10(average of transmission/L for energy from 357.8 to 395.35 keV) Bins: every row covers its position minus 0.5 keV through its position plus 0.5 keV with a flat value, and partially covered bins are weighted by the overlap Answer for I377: 0.41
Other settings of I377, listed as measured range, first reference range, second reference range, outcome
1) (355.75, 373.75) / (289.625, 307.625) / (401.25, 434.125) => 0.432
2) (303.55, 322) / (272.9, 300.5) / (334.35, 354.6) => 0.011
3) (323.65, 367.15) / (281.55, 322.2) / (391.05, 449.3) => 0.032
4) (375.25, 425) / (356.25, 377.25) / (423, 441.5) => -0.148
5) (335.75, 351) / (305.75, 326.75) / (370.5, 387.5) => -0.241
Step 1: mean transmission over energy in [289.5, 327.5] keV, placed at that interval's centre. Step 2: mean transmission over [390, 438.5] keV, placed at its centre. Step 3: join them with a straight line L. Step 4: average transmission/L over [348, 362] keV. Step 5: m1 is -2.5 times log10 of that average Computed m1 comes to 0.11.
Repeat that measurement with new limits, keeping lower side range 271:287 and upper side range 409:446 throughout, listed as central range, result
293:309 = 0.009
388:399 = 0.010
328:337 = -0.108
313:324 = -0.038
